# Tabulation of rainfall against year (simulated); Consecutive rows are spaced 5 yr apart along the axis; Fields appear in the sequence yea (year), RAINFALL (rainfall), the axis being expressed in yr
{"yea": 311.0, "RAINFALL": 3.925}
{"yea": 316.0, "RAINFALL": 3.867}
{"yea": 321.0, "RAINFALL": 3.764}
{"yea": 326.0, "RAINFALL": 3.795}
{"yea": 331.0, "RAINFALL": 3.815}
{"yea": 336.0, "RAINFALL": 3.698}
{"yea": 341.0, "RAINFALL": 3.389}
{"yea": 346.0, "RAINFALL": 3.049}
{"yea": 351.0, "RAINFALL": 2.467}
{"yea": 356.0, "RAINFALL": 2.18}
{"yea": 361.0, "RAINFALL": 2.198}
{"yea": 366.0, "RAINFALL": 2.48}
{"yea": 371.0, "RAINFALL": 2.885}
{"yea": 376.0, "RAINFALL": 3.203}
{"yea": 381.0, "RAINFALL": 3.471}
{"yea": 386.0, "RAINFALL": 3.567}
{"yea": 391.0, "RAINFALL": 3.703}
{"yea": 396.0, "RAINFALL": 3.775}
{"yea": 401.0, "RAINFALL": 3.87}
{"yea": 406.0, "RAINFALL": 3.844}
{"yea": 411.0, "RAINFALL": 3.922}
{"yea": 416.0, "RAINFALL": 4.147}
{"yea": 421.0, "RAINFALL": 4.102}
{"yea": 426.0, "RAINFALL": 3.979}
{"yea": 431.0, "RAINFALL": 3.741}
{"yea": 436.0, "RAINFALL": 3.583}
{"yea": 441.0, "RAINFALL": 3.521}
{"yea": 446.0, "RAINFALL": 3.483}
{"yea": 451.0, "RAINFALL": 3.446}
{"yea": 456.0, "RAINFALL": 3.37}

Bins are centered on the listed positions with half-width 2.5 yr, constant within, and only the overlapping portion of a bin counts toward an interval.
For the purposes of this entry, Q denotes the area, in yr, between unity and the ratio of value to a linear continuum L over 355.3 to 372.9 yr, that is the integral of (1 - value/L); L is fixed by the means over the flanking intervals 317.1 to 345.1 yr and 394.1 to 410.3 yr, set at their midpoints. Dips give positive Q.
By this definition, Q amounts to 6.1 yr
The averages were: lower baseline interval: 3.66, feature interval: 2.45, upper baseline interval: 3.84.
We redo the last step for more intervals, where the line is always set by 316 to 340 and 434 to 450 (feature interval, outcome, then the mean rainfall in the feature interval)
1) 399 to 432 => -3.5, 3.95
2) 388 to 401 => -0.5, 3.76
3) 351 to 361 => 3.9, 2.26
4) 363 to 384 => 3.8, 3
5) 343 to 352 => 2.1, 2.84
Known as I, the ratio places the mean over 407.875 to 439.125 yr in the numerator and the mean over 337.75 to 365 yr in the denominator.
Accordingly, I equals 1.5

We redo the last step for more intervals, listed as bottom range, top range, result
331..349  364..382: 0.87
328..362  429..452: 1.18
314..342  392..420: 1.05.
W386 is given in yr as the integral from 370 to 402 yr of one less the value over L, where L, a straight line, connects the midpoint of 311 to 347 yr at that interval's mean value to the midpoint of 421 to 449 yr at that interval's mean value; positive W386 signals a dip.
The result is 1.5 yr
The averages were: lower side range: 3.67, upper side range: 3.7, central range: 3.51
